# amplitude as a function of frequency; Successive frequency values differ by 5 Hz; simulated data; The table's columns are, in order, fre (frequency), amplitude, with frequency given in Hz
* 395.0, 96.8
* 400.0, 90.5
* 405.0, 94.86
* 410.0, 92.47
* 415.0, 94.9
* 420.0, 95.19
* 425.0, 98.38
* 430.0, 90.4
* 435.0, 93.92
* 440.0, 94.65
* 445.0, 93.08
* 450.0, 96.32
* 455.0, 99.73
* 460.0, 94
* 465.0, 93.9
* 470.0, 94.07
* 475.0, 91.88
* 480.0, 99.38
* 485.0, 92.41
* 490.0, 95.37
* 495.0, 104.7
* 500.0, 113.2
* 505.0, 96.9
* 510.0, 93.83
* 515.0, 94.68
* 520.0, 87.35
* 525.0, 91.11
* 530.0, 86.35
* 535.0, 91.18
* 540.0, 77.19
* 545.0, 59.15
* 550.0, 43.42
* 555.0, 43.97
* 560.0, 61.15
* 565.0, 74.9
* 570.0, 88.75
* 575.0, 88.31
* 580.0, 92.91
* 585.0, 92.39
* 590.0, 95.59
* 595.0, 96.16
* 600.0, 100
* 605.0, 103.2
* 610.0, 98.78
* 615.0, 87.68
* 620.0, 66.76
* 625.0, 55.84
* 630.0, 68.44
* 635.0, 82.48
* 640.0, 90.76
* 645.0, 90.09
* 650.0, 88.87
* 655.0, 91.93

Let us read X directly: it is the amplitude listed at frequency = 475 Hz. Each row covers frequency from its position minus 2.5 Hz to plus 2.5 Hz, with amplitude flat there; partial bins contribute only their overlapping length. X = 91.88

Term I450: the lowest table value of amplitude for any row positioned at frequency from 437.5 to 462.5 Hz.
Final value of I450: 93.08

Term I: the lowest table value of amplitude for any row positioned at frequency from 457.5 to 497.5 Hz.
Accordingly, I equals 91.88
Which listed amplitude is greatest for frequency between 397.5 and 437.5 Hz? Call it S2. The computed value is 98.38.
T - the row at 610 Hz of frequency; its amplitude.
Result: 98.78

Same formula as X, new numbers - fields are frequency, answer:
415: 94.9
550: 43.42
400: 90.5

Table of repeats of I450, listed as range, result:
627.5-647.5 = 68.44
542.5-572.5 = 43.42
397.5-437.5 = 90.4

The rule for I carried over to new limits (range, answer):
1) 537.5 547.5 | 59.15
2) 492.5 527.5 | 87.35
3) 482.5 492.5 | 92.41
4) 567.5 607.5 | 88.31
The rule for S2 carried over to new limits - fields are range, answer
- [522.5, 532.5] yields 91.11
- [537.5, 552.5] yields 77.19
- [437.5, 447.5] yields 94.65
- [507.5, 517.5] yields 94.68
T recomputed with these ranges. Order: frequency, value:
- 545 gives 59.15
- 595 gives 96.16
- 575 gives 88.31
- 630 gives 68.44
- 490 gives 95.37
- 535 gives 91.18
